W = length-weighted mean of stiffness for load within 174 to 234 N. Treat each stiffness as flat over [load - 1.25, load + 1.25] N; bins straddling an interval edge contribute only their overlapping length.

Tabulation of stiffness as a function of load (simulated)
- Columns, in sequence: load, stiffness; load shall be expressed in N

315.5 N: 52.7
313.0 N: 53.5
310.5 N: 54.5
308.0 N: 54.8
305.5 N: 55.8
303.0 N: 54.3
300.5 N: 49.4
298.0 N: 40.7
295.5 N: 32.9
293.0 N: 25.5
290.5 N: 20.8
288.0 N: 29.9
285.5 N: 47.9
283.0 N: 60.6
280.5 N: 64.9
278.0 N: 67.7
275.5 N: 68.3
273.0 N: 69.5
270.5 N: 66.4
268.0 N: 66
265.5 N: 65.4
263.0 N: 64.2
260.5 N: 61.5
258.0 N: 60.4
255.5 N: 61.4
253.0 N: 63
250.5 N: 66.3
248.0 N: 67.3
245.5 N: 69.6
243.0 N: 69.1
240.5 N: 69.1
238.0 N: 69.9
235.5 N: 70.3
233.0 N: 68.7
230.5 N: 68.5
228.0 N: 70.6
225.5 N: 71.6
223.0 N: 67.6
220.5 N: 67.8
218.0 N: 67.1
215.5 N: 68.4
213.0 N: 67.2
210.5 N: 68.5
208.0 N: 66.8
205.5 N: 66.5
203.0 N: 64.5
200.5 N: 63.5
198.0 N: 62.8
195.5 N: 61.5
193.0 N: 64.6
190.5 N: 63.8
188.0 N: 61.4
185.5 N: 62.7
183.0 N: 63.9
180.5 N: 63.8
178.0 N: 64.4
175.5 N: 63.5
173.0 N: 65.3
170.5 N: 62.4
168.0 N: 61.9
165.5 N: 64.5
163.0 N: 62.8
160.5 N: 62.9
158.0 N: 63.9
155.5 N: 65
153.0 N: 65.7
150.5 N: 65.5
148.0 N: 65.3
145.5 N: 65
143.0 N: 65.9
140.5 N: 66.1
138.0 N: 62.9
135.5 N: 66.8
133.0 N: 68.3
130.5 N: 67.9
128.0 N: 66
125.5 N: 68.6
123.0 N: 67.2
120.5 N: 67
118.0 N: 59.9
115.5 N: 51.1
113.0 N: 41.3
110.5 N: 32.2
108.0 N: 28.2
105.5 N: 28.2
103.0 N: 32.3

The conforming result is 65.8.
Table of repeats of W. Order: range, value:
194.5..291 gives 64.2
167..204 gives 63.3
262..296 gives 53.9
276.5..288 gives 57.1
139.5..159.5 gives 65.3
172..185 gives 64.1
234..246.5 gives 69.6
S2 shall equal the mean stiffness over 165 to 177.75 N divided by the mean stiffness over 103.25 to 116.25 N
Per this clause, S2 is 1.8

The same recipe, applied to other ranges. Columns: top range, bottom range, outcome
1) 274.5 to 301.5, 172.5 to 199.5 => 0.73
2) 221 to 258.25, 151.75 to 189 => 1.07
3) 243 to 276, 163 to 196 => 1.03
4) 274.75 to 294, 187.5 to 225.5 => 0.73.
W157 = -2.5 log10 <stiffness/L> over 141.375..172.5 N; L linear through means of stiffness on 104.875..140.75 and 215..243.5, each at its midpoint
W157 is -0.07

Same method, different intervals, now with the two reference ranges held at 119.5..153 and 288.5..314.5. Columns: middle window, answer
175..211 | -0.10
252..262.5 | -0.23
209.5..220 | -0.21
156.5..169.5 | -0.01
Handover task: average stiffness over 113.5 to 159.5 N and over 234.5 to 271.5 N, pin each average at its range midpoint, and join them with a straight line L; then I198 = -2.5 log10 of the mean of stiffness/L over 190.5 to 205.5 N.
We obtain 0.027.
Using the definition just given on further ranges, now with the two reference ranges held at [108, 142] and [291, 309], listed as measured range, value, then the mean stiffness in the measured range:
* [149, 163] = -0.14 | 64.5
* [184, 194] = -0.18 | 63.1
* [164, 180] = -0.16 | 63.7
